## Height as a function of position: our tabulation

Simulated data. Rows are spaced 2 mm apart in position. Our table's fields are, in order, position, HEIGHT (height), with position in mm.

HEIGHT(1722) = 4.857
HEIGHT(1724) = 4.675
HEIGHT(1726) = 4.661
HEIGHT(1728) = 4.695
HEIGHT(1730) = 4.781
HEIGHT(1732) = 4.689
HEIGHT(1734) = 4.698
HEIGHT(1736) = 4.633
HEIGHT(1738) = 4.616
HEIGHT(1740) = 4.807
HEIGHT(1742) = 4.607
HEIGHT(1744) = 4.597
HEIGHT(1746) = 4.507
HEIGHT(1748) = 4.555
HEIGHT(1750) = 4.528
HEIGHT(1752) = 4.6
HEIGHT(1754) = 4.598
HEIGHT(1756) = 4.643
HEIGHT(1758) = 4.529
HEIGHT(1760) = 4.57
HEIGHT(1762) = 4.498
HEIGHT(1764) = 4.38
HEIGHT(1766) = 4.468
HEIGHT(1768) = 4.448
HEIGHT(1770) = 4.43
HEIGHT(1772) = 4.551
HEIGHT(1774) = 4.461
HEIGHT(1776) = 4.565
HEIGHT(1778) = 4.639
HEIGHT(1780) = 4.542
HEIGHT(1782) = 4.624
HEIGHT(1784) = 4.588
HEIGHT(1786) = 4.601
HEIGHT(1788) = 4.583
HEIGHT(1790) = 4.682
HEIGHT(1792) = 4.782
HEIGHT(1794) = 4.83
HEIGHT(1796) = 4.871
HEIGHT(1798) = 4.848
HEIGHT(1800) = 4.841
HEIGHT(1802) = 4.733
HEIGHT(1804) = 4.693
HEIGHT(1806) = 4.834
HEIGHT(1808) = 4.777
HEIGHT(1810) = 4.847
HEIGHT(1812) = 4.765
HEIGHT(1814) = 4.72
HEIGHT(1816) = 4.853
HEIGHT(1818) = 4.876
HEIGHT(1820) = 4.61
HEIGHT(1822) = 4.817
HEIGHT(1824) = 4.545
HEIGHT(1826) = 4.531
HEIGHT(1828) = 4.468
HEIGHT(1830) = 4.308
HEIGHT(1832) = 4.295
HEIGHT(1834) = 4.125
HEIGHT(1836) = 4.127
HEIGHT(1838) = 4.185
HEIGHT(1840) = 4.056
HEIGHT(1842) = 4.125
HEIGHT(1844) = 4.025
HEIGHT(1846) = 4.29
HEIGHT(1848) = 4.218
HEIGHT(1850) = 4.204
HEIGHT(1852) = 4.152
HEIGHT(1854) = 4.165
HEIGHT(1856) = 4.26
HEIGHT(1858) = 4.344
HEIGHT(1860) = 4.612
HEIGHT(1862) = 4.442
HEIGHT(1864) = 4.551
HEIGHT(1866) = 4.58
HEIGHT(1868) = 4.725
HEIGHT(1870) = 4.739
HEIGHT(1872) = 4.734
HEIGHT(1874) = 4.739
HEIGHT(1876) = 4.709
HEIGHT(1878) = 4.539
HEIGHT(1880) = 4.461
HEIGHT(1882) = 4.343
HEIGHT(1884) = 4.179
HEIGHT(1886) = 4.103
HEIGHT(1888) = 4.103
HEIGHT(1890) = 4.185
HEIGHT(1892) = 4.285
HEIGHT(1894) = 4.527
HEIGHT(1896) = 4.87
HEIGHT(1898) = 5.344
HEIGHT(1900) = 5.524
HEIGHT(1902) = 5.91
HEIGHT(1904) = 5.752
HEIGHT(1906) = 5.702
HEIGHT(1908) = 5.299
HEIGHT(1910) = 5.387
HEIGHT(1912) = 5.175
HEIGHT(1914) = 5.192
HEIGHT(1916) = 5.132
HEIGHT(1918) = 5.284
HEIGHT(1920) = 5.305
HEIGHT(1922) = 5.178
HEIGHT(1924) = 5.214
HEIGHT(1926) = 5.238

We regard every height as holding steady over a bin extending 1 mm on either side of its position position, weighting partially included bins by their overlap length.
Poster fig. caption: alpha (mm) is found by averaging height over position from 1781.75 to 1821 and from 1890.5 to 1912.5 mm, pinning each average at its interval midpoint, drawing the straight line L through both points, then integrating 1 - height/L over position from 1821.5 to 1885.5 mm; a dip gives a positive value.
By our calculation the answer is 7.8 mm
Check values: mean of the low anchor 4.75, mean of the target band 4.39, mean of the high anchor 5.23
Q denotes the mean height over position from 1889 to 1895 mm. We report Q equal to 4.33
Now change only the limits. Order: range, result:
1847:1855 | 4.18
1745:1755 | 4.56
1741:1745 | 4.6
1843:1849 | 4.18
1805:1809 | 4.81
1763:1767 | 4.42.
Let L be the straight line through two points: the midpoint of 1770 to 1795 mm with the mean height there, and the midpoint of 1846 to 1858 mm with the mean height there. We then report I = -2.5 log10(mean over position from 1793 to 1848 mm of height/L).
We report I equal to -0.04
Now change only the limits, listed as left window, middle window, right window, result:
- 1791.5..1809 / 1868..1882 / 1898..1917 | 0.14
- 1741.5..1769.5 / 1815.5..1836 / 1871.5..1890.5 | -0.01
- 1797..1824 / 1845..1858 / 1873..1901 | 0.11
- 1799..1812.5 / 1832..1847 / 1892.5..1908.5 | 0.20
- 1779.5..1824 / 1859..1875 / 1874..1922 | 0.05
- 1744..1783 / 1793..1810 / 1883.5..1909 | -0.04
